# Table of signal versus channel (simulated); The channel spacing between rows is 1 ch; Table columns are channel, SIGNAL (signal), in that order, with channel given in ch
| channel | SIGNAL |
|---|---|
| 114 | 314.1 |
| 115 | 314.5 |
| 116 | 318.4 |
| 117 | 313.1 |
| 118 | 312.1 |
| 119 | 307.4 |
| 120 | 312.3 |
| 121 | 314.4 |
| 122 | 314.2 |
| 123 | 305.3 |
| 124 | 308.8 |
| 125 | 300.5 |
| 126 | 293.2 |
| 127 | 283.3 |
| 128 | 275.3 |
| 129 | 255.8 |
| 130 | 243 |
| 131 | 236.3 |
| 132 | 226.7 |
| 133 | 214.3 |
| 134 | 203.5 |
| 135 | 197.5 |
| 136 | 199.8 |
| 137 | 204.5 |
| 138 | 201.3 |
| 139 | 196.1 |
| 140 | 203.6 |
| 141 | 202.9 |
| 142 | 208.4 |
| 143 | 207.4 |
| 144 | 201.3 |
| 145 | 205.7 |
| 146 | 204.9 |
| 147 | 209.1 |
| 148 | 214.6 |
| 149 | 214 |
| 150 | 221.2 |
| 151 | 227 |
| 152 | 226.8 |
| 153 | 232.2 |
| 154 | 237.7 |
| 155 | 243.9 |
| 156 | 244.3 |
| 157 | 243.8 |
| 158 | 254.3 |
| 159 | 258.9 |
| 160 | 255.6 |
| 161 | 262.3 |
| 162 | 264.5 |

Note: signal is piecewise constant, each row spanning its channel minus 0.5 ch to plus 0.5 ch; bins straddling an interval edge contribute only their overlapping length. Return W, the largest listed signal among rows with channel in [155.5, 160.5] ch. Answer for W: 258.9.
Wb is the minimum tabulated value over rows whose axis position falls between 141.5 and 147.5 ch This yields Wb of 201.3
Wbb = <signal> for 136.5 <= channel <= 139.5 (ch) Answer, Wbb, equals 201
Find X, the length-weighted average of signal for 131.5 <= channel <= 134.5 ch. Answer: 215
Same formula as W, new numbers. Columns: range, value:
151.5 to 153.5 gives 232.2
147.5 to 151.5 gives 227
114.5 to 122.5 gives 318.4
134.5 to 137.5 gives 204.5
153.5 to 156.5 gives 244.3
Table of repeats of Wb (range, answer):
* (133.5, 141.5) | 196.1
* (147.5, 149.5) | 214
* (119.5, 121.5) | 312.3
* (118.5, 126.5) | 293.2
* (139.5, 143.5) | 202.9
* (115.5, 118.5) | 312.1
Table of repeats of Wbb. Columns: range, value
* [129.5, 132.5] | 235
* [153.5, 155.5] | 241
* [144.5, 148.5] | 209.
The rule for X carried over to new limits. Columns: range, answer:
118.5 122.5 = 312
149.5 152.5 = 225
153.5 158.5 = 245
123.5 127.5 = 296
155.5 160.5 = 251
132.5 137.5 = 204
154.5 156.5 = 244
